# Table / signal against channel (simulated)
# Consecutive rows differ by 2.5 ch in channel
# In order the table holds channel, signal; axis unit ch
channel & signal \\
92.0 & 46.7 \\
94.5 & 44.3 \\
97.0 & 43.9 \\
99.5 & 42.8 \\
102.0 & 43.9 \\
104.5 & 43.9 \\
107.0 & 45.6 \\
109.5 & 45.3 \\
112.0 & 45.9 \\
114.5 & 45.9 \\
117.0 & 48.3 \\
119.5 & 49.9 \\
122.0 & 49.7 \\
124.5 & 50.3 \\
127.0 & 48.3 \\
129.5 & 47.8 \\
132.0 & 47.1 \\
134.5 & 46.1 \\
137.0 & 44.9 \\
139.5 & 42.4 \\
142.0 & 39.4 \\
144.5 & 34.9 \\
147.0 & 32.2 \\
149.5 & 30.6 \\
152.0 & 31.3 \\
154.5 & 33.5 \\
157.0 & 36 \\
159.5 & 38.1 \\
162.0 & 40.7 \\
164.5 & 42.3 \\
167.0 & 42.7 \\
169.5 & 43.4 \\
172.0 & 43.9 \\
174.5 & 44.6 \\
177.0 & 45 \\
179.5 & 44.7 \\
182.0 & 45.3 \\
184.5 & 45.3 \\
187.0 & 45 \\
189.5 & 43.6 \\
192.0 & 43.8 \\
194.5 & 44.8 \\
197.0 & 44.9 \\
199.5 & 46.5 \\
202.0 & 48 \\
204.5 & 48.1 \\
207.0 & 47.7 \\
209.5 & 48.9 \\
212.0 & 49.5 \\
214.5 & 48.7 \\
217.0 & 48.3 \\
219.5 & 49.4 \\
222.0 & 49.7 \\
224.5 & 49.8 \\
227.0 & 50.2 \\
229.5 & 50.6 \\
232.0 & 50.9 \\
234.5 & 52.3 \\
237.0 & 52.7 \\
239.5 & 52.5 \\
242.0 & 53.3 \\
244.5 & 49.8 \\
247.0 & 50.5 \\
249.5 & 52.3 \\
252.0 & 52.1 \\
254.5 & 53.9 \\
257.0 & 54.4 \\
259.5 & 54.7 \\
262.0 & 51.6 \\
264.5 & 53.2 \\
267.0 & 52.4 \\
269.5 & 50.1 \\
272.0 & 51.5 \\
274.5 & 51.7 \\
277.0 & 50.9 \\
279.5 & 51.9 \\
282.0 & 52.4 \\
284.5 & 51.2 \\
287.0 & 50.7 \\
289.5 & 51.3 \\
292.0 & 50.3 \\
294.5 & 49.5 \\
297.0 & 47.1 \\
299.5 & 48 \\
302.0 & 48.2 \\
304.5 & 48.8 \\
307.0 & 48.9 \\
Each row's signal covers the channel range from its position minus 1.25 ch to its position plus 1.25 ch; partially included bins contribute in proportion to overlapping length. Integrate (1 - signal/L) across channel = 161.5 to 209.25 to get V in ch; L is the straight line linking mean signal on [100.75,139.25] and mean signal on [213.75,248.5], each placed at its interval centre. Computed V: 4.0 ch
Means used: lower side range 46.7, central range 44.9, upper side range 50.7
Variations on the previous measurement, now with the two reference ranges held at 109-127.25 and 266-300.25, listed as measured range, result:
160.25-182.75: 2.5 ch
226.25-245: -0.6 ch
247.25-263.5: -0.9 ch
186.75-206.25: 1.4 ch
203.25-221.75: 0.3 ch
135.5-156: 5.2 ch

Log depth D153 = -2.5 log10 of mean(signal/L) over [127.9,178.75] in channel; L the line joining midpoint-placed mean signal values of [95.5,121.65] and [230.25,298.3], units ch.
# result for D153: 0.17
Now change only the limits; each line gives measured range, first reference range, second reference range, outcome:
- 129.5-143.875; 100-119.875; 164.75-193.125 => 0.03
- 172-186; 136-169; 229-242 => -0.07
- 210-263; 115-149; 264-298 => -0.05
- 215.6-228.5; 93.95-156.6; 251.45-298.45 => -0.02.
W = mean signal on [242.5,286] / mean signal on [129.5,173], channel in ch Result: 1.3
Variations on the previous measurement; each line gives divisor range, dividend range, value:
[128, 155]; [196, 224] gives 1.23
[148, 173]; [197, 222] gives 1.27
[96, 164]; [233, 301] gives 1.21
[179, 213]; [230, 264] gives 1.13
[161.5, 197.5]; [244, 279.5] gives 1.18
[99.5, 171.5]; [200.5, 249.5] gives 1.18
